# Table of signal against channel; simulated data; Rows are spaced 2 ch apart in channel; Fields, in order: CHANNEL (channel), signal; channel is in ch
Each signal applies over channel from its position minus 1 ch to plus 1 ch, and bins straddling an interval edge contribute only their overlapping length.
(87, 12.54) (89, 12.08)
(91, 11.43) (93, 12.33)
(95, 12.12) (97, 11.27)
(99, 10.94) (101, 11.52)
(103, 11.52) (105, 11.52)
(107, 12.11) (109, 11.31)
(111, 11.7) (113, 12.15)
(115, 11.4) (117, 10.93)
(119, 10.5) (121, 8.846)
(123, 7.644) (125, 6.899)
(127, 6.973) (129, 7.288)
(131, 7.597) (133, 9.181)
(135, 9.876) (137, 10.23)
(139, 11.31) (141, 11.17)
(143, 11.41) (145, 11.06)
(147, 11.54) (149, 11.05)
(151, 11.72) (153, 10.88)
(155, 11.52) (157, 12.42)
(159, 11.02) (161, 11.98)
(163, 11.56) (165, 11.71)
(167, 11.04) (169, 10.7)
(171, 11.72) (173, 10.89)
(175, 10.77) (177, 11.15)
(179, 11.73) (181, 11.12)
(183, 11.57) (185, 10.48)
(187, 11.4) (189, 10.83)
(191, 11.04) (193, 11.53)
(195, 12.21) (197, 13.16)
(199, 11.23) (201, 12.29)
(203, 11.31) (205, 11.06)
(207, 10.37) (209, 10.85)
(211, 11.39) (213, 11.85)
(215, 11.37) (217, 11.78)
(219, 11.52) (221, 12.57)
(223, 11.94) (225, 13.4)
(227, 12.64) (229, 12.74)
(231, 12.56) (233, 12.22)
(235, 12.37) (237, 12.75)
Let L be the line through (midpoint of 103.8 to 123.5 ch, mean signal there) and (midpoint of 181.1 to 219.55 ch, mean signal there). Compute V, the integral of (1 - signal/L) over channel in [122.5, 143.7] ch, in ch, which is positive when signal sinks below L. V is 3.79 ch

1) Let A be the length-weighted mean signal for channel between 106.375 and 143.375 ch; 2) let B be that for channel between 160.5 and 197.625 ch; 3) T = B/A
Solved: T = 1.15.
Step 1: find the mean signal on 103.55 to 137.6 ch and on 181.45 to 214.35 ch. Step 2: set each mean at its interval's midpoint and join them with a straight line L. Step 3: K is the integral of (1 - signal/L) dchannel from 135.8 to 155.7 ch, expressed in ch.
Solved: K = -1.65 ch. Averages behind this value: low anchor 9.79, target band 11.2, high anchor 11.4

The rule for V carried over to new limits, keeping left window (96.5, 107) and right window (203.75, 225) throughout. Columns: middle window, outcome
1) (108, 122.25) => 0.66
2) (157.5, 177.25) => 0.37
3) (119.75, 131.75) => 4.04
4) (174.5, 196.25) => 0.44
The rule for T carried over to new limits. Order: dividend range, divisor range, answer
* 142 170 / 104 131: 1.16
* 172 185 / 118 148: 1.18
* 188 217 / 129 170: 1.06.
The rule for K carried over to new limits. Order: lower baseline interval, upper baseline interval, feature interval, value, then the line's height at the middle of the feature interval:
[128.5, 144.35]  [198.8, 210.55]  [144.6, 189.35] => -3.68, 10.5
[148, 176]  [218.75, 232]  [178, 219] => 2.05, 12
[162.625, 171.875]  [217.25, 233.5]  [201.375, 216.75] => 1.10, 12.1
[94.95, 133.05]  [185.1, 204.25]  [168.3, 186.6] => 0.24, 11.3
